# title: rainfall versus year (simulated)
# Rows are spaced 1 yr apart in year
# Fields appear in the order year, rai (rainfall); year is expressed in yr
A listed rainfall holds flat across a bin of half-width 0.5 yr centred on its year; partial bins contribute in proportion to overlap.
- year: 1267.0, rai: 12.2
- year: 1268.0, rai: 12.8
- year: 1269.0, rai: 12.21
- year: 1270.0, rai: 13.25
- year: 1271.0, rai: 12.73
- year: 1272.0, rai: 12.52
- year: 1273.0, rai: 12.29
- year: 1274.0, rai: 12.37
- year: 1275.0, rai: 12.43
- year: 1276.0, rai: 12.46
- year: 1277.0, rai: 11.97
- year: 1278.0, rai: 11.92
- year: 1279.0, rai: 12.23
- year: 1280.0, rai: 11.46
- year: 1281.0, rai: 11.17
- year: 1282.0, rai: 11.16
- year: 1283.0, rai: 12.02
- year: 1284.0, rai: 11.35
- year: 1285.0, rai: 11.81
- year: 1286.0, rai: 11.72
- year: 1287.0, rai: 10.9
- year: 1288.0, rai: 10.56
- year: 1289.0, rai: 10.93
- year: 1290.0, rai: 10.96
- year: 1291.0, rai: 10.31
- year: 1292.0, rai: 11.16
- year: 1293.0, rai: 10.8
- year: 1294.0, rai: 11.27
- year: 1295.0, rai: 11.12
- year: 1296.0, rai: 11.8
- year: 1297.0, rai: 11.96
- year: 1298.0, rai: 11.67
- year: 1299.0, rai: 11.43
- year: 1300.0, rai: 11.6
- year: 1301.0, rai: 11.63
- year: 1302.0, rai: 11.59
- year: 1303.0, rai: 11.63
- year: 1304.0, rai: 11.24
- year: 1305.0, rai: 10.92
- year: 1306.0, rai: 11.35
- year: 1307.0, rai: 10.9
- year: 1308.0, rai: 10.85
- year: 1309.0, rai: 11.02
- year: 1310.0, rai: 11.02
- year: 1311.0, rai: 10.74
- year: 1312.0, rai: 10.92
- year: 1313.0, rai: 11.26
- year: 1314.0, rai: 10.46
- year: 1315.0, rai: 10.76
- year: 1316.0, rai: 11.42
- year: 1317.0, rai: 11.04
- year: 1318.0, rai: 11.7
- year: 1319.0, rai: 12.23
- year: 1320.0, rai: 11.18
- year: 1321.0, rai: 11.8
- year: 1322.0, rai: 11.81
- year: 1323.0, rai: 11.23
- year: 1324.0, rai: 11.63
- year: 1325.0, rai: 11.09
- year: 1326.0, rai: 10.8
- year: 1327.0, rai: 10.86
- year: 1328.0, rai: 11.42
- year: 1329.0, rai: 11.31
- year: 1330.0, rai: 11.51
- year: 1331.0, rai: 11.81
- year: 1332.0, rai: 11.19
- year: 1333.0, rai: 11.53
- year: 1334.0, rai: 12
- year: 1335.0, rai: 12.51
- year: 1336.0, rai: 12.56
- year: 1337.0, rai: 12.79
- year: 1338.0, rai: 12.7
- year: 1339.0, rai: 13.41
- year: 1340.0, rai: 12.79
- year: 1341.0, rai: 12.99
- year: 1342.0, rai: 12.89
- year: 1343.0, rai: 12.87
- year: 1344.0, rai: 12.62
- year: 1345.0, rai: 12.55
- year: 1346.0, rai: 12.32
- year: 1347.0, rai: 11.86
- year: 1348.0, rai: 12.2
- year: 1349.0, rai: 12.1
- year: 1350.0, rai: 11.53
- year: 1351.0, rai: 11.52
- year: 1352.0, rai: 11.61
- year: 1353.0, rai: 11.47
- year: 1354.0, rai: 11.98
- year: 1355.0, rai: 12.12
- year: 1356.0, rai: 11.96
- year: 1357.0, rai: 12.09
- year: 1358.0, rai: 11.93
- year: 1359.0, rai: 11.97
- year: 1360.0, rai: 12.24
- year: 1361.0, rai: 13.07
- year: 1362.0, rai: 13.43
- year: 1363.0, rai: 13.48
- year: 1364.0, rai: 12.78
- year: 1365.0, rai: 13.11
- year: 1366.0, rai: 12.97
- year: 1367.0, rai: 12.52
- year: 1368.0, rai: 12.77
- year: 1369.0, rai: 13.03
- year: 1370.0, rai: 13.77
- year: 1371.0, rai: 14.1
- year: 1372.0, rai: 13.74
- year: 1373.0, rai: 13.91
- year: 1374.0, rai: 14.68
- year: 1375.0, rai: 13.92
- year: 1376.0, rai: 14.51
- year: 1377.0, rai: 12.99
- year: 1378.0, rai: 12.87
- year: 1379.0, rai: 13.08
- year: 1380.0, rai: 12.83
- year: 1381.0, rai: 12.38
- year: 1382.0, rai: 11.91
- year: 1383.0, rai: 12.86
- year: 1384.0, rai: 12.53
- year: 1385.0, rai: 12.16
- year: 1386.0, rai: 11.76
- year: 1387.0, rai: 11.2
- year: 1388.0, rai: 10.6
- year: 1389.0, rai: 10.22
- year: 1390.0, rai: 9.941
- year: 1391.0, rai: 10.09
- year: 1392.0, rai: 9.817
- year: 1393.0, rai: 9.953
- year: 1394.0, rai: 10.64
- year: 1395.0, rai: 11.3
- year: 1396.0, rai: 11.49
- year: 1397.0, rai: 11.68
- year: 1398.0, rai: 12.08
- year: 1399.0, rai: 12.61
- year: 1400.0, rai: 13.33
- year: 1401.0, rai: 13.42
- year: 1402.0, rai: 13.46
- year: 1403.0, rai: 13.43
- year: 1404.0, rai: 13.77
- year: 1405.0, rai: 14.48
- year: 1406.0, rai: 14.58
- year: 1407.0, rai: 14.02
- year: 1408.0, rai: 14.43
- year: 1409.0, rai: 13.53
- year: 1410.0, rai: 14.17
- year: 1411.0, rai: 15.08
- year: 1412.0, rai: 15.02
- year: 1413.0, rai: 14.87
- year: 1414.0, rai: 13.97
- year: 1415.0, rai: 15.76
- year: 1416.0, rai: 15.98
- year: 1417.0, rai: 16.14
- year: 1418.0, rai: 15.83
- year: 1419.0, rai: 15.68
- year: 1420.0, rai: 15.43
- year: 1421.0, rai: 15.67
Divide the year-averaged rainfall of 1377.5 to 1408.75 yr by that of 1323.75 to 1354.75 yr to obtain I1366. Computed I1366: 1.02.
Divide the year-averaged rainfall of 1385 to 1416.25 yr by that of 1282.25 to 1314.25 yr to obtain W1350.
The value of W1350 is 1.14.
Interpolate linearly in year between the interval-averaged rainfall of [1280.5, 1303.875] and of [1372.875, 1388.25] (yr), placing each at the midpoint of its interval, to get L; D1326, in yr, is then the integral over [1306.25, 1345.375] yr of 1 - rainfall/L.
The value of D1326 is 0.6 yr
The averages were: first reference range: 11.3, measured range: 11.7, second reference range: 12.8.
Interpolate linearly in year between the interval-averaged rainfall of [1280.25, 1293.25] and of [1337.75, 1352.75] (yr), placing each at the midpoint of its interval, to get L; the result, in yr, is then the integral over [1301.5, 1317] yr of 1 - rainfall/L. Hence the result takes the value 0.7 yr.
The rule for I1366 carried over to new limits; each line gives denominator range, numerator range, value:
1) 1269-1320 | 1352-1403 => 1.08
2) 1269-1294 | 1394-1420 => 1.19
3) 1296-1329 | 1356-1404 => 1.10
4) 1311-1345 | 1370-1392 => 1.06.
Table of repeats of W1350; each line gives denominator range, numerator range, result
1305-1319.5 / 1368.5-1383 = 1.20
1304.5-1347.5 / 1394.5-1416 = 1.17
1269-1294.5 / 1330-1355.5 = 1.05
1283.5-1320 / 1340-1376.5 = 1.14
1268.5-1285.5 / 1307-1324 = 0.93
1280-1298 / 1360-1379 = 1.19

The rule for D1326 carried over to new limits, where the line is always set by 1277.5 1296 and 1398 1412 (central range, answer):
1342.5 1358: 0.7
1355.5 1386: 0.3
